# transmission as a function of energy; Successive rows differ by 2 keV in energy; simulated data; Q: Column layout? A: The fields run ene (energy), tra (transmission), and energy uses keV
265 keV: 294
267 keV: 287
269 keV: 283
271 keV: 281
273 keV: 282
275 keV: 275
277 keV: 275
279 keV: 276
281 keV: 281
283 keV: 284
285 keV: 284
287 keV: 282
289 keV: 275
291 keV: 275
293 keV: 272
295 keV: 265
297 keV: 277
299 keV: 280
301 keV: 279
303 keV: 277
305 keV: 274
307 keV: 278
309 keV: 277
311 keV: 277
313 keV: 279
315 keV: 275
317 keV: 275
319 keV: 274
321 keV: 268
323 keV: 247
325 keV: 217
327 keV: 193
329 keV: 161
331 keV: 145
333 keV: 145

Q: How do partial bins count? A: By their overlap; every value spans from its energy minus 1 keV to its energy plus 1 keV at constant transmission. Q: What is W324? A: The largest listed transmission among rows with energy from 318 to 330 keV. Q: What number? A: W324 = 274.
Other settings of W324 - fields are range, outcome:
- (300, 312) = 279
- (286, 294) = 282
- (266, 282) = 287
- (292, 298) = 277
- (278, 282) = 281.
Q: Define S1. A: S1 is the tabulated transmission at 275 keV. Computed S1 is 275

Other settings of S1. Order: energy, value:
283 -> 284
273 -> 282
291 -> 275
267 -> 287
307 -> 278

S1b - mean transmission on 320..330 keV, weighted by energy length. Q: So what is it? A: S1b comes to 217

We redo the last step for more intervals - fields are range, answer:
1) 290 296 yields 271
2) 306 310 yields 278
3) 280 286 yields 283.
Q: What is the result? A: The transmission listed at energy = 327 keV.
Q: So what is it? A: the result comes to 193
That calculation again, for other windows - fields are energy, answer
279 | 276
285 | 284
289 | 275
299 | 280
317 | 275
